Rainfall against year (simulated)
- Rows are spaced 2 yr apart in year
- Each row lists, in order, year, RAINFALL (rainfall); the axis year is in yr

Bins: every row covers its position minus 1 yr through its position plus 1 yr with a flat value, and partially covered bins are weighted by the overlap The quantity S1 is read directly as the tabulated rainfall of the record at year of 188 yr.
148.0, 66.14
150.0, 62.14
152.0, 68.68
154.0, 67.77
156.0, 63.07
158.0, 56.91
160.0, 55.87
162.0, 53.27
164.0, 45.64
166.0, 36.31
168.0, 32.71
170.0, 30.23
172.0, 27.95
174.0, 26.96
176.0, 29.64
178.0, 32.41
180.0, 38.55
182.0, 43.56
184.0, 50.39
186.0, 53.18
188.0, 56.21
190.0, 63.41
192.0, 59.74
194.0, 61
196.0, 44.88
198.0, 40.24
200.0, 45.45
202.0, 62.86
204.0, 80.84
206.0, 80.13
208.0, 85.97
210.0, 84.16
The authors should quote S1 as 56.21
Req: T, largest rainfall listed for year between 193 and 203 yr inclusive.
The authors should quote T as 62.86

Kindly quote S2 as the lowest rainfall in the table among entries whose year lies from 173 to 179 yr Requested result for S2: 26.96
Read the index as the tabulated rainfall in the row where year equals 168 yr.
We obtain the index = 32.71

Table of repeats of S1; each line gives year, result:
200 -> 45.45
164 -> 45.64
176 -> 29.64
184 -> 50.39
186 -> 53.18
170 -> 30.23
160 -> 55.87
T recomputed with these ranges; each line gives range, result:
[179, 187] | 53.18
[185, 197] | 63.41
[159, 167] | 55.87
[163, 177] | 45.64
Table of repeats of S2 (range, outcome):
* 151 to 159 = 56.91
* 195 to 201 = 40.24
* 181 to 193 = 43.56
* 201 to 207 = 62.86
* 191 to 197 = 44.88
